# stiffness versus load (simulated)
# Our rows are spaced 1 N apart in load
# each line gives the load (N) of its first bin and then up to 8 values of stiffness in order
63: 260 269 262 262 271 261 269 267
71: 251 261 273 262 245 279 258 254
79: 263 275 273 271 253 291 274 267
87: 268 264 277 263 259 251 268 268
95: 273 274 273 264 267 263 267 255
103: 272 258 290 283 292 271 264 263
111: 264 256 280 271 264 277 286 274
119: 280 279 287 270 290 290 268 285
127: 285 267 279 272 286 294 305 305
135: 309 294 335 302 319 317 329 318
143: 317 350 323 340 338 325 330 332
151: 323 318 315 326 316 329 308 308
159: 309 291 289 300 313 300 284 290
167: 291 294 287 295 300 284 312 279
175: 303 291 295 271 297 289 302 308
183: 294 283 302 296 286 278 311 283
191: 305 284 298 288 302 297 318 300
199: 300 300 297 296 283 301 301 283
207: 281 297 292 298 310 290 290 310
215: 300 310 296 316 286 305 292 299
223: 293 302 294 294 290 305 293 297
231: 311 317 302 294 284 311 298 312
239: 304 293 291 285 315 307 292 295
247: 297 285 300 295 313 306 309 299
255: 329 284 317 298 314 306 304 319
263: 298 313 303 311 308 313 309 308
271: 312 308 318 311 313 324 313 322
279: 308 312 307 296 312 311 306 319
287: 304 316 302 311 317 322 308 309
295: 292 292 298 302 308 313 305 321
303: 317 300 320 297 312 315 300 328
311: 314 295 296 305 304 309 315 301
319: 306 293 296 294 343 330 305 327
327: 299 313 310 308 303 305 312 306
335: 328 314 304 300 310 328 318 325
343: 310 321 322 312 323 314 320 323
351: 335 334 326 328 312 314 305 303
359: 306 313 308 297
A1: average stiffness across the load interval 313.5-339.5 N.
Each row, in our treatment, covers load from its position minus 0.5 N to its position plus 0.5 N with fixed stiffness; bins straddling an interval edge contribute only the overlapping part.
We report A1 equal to 309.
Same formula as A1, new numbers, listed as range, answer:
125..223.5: 301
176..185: 293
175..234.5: 297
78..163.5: 289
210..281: 304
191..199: 299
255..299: 309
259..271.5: 309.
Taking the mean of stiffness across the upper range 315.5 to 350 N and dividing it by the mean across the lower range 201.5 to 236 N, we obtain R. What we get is 1.05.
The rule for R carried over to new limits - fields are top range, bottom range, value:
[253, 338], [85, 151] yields 1.08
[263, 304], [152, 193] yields 1.04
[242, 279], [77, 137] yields 1.12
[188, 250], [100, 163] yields 1.01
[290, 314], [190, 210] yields 1.04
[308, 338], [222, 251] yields 1.03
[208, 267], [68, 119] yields 1.12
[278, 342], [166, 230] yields 1.05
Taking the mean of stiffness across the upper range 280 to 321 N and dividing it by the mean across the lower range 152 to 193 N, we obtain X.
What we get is 1.03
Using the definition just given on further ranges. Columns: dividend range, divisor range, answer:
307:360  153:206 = 1.05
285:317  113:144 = 1.05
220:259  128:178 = 0.98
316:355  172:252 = 1.06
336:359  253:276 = 1.03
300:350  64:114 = 1.17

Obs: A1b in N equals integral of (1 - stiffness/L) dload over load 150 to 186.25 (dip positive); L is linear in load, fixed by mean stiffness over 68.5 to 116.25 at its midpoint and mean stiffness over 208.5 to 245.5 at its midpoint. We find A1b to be -1.9 N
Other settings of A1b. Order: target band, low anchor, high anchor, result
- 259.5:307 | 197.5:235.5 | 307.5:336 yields -0.7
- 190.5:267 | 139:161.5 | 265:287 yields 3.5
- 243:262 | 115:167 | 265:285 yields 0.4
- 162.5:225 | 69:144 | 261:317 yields -0.6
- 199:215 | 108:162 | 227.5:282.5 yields 0.4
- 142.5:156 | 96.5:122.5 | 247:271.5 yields -2.2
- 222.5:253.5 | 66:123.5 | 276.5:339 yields -0.4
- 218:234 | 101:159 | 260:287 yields 0.3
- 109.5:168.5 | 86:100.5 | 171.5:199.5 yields -3.9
